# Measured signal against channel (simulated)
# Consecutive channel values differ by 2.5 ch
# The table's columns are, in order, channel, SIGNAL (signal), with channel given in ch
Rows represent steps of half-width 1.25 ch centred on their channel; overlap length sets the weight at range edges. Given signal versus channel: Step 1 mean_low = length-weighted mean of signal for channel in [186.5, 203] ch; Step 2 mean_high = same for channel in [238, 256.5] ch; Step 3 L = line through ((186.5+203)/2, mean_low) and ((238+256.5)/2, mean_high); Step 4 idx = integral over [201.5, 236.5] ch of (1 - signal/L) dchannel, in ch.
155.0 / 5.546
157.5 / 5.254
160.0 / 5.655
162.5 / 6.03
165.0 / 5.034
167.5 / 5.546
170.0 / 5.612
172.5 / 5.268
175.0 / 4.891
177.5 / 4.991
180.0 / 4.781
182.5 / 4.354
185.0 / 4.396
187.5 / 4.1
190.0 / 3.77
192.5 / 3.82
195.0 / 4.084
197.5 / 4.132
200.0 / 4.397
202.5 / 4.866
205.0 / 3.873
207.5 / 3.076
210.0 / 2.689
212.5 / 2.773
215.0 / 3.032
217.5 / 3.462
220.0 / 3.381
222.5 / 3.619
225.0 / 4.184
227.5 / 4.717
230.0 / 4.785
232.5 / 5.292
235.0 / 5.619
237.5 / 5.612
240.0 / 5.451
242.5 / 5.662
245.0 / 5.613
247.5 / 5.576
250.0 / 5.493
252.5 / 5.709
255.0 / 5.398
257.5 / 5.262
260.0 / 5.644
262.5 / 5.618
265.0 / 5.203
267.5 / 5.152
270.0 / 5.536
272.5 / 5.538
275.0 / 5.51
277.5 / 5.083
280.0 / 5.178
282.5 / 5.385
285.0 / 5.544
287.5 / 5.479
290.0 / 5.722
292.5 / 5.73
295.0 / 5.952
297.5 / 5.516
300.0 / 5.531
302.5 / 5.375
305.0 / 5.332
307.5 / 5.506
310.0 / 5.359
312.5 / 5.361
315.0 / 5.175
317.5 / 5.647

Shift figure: 6.22 ch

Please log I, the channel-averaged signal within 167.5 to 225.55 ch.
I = 4.1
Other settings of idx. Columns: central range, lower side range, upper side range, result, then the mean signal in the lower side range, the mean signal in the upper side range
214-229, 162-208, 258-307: 3.53 ch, 4.58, 5.47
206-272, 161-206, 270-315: 4.44 ch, 4.67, 5.47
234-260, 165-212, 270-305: -2.65 ch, 4.36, 5.5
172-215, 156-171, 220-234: 8.12 ch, 5.52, 4.44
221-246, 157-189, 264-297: 1.21 ch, 5.06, 5.47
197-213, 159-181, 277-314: 4.93 ch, 5.31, 5.48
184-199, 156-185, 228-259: 3.45 ch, 5.19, 5.44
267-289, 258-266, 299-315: 0.22 ch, 5.48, 5.39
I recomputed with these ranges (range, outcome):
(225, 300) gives 5.43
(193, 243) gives 4.21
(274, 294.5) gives 5.47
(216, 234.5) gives 4.25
